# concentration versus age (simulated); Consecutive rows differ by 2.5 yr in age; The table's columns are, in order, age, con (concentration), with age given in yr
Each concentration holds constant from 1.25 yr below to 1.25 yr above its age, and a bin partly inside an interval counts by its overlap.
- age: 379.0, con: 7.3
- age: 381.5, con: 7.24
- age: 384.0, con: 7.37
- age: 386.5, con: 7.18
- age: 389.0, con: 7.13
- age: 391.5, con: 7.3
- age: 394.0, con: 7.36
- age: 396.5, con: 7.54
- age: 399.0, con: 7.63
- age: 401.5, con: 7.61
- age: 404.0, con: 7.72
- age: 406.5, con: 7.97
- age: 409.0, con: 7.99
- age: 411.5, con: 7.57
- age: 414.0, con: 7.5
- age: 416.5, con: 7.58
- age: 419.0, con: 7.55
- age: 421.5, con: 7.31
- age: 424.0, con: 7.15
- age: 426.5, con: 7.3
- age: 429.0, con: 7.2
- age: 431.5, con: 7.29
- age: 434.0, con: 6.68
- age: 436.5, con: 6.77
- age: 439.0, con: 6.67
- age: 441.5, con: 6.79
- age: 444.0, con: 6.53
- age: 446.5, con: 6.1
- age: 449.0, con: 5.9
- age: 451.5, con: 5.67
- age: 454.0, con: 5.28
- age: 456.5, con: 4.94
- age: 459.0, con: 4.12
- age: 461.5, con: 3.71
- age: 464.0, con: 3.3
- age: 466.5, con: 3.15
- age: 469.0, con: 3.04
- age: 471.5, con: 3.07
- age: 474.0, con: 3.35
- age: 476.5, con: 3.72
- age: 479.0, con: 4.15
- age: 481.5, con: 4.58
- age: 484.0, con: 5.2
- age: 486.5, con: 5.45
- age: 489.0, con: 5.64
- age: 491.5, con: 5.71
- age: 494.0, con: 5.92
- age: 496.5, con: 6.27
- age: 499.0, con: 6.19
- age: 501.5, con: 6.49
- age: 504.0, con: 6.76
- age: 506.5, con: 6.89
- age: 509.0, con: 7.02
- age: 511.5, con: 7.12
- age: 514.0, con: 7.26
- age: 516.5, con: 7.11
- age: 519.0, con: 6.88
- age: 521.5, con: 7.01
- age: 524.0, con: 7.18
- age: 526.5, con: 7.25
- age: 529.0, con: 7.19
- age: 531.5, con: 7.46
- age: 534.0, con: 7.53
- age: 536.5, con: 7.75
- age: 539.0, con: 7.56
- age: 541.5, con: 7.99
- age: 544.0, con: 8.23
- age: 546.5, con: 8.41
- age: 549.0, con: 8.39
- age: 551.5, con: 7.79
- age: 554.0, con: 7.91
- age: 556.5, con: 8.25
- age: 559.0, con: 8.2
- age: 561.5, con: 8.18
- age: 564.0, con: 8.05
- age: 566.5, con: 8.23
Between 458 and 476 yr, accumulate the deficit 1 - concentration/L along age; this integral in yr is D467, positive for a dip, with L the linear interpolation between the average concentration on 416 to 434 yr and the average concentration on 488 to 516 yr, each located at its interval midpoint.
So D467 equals 9.09 yr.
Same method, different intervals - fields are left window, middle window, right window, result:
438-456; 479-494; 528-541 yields 3.27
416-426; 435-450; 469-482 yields -1.43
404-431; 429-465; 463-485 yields -1.12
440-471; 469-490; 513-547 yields 5.24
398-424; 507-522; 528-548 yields 1.33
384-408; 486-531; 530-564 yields 6.81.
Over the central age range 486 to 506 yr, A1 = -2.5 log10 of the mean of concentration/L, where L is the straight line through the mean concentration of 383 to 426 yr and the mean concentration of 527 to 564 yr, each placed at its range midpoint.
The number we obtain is 0.26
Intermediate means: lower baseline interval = 7.49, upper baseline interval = 7.91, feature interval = 6.11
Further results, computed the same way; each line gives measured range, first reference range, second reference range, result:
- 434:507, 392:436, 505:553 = 0.387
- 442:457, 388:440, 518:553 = 0.266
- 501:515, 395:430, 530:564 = 0.133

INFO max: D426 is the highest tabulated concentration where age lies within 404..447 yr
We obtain 7.99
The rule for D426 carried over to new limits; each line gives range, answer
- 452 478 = 5.28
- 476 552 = 8.41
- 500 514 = 7.26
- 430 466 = 7.29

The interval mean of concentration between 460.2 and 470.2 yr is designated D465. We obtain 3.31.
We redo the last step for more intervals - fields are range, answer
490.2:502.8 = 6.12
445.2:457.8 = 5.58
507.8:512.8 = 7.07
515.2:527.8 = 7.09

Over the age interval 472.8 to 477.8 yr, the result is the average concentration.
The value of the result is 3.54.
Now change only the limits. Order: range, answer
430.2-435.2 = 6.99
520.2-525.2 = 7.09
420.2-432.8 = 7.25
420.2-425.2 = 7.23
